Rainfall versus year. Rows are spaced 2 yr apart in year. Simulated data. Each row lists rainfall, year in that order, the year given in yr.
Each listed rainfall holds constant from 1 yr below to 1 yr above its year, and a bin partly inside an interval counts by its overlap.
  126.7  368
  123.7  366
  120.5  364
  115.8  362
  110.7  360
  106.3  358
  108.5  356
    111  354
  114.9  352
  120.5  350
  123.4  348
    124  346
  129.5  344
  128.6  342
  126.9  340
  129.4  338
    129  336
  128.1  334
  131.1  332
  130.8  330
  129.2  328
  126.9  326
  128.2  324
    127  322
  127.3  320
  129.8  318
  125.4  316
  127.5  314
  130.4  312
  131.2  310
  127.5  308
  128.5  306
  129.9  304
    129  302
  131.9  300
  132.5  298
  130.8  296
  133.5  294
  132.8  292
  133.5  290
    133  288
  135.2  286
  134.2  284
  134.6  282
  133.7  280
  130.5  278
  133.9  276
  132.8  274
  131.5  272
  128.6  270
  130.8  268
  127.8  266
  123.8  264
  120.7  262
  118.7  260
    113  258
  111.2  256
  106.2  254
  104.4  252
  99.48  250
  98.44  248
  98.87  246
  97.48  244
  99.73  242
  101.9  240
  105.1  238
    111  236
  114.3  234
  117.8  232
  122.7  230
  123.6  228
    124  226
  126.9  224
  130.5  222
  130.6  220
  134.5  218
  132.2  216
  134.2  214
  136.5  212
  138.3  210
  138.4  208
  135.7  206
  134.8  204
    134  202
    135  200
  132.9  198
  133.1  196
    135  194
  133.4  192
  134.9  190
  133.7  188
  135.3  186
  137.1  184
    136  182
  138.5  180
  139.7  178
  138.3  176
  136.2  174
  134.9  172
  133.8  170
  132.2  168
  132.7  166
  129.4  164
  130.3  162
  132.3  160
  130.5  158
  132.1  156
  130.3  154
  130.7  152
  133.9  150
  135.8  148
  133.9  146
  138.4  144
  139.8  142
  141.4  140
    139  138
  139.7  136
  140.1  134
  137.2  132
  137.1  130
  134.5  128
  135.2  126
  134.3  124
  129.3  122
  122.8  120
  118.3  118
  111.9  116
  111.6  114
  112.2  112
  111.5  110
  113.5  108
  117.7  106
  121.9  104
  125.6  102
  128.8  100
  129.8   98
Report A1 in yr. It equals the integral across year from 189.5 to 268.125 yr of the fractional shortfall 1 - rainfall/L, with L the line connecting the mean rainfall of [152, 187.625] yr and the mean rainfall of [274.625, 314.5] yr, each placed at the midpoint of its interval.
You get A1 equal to 6.6 yr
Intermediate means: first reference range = 134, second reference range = 132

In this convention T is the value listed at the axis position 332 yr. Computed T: 131.1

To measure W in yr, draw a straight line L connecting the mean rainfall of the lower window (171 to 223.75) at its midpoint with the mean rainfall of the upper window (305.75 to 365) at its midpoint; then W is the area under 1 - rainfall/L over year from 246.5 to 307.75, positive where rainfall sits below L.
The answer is 1.6 yr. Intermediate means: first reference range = 135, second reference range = 124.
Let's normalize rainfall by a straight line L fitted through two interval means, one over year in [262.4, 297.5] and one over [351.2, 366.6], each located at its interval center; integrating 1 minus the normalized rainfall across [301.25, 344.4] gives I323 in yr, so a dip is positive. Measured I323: -2.4 yr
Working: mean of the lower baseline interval 132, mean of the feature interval 129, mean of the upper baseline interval 114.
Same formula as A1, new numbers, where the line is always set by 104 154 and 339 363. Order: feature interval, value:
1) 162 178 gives -0.9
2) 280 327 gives -3.9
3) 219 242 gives 1.1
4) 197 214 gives -1.4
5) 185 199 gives -0.9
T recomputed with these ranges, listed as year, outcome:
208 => 138.4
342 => 128.6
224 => 126.9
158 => 130.5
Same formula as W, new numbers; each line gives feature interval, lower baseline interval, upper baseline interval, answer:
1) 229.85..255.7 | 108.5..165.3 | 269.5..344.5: 4.92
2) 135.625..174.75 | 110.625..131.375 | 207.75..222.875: -1.87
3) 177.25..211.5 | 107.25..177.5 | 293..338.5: -1.37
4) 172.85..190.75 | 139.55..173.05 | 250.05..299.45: -0.63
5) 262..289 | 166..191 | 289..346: 0.03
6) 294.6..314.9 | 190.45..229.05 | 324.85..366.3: -0.73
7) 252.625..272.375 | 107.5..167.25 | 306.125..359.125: 0.98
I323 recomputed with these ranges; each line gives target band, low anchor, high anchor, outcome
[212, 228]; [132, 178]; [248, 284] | -0.37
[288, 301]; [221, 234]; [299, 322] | -0.48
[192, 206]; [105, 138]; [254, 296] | -0.79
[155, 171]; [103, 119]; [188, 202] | -0.63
